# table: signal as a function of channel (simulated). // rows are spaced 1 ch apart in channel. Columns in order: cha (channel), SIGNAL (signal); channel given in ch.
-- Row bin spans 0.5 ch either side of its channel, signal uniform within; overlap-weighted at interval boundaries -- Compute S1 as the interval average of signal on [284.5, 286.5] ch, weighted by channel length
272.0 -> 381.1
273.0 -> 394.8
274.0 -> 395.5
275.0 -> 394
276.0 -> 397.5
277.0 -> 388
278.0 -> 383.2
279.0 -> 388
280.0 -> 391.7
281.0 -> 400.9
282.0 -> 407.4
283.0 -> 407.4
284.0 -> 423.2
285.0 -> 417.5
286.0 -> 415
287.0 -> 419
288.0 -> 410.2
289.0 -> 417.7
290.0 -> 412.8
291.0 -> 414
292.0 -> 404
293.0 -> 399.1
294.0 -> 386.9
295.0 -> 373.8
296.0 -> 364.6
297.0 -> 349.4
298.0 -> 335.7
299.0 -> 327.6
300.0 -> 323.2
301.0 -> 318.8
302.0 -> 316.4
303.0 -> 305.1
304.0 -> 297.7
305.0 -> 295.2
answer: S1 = 416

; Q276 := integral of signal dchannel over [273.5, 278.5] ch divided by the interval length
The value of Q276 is 392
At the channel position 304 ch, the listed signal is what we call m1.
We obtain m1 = 297.7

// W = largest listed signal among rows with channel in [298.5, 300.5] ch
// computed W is 327.6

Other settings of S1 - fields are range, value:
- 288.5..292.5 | 412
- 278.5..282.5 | 397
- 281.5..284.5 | 413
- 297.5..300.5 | 329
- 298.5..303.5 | 318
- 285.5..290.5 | 415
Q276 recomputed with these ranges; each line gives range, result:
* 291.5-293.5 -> 402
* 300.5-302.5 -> 318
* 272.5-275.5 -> 395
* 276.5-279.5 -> 386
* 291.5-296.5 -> 386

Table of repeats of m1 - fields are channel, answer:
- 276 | 397.5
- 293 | 399.1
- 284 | 423.2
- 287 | 419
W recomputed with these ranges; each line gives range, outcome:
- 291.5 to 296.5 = 404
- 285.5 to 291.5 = 419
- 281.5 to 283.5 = 407.4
